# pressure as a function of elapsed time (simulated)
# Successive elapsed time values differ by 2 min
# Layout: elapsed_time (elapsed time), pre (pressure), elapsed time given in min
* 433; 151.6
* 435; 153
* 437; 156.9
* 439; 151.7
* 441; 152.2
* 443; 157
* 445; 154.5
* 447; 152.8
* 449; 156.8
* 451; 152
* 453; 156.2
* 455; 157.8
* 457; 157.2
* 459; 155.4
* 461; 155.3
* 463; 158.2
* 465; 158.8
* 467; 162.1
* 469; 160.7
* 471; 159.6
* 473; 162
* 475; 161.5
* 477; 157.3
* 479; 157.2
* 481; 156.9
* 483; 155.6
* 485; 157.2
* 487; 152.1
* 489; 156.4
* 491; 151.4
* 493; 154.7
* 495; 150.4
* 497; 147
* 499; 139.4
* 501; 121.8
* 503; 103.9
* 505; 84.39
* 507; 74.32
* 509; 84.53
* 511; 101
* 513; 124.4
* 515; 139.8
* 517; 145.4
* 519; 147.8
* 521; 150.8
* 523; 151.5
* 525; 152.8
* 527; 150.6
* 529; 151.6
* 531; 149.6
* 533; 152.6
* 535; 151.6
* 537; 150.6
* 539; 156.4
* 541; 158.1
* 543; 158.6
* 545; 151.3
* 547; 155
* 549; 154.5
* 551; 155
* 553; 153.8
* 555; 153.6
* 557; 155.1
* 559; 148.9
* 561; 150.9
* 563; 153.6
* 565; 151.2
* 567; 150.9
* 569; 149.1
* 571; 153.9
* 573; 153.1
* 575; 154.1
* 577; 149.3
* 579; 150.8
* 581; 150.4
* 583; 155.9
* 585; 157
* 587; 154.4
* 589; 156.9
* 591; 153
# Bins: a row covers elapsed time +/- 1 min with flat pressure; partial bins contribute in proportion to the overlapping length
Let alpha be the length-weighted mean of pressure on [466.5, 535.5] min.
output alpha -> 142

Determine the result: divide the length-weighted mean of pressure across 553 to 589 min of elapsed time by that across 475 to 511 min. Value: 1.13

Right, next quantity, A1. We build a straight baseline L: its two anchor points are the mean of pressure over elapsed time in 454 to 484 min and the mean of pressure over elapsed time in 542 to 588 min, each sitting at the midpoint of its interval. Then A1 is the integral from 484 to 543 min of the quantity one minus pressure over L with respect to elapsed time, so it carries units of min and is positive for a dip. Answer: 6.5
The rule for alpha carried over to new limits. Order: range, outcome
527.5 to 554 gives 154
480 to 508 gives 136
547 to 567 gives 153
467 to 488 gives 158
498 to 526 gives 123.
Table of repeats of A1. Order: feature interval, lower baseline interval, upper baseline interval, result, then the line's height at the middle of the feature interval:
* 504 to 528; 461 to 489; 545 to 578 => 4.6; 156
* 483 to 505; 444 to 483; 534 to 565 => 2.1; 156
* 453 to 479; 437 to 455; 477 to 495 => -0.7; 155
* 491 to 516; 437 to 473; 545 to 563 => 5.6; 155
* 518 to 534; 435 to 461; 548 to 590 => 0.3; 154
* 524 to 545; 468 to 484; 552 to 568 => 0.1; 154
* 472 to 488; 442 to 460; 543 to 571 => -0.3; 155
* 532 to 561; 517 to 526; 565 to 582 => -0.6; 151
